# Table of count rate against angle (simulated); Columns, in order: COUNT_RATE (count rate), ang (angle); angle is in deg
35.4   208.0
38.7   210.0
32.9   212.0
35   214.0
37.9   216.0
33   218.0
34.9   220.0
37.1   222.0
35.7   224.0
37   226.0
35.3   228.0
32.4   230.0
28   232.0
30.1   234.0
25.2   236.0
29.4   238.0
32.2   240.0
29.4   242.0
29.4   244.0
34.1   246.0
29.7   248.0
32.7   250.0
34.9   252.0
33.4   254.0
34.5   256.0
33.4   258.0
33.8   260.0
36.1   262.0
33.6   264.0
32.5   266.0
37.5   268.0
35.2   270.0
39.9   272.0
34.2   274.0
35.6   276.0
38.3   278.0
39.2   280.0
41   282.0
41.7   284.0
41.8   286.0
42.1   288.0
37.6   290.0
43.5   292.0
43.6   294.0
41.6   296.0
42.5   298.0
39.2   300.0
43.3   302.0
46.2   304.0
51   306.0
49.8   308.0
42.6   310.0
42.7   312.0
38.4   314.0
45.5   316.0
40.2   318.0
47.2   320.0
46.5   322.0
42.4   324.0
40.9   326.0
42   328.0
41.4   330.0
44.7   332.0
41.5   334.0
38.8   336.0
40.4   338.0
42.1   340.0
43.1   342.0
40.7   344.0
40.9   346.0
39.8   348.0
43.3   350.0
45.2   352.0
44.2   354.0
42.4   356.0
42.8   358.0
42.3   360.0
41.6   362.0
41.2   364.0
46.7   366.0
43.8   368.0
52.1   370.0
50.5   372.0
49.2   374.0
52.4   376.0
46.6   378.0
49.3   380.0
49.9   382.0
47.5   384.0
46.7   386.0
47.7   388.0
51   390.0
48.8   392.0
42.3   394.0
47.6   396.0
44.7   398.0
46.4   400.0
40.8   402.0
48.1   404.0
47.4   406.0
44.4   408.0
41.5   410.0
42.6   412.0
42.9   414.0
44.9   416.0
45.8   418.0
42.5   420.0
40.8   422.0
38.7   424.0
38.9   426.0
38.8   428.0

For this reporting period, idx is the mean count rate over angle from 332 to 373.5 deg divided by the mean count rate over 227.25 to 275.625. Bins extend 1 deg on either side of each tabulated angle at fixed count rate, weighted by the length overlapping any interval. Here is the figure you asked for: 1.3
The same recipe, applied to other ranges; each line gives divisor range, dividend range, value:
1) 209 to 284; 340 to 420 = 1.32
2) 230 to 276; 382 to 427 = 1.37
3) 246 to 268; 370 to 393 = 1.46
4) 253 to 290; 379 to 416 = 1.25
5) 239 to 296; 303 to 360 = 1.19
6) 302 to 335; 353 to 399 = 1.06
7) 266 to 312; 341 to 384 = 1.10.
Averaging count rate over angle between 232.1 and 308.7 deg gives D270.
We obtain 36.9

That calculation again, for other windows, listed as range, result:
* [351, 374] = 45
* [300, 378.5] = 43.9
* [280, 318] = 42.8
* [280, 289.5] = 41.2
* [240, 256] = 32.1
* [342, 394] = 45.7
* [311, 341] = 42.3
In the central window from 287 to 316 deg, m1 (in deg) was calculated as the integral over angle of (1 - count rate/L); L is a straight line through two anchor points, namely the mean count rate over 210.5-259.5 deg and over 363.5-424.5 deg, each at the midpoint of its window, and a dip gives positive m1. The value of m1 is -3.6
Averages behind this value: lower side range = 32.9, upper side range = 46.1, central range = 43.2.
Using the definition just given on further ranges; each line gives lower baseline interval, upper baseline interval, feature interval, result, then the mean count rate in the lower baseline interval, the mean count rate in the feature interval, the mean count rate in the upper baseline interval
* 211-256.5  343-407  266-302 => -2.08 deg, 32.8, 39.6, 45.7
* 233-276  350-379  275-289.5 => -1.47 deg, 33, 39.9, 45.7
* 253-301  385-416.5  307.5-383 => -3.41 deg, 38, 44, 45.5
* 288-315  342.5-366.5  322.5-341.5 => 0.47 deg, 43.2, 41.7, 42.5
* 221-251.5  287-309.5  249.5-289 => 1.62 deg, 31.9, 36.6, 43.6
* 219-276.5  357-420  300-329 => -3.46 deg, 33.3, 44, 46.1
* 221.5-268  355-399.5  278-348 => -4.68 deg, 32.7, 42.4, 46.7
